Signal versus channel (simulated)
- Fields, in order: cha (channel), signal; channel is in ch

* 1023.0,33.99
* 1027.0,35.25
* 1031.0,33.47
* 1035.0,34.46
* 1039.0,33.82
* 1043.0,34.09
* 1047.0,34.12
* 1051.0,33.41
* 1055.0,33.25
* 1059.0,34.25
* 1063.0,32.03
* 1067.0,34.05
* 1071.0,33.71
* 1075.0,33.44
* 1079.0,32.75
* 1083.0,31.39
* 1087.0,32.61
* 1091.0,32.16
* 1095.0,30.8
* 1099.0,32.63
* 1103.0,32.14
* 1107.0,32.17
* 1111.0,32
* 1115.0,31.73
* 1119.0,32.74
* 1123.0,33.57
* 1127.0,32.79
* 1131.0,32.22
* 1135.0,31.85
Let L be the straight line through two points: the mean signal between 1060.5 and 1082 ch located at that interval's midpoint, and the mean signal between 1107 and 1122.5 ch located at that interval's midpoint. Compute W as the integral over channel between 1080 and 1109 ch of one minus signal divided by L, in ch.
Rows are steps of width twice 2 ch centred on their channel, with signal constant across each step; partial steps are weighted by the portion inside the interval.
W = 0.60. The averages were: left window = 33.1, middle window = 32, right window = 32.3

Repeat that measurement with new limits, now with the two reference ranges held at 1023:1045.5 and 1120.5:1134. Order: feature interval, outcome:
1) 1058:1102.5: 1.1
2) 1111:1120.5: 0.2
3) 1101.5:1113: 0.3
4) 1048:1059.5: 0.1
